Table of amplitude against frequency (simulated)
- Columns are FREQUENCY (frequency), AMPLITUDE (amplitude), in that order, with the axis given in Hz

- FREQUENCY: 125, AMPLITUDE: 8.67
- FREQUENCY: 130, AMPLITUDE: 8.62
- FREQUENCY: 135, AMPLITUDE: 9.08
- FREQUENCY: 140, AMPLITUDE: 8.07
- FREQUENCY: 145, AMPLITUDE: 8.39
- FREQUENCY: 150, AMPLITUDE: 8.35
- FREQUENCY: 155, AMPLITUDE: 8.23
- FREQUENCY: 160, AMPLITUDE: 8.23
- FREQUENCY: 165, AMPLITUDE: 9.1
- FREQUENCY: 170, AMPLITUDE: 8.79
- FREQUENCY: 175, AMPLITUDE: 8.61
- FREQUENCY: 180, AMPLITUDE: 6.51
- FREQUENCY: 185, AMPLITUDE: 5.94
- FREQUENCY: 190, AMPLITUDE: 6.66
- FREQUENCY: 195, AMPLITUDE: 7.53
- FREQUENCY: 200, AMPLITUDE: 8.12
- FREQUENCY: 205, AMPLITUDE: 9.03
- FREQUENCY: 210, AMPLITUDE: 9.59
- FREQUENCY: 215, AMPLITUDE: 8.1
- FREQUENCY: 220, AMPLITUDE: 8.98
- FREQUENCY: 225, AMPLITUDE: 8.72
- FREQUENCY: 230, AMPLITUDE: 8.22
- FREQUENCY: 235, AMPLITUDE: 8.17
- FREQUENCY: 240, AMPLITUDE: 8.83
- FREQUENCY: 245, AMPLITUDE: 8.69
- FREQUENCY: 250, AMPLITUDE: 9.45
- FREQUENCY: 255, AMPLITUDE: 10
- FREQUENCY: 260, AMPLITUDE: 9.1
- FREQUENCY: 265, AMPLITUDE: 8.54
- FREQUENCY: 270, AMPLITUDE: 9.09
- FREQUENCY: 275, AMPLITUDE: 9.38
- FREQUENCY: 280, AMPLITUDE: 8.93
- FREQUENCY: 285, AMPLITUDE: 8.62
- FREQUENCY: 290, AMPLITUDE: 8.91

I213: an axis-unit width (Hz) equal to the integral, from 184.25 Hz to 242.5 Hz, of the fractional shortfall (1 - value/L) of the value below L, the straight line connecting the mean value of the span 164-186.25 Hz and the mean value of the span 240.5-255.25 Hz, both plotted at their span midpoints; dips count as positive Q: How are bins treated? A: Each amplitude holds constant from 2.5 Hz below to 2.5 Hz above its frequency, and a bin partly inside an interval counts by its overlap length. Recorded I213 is 2.2 Hz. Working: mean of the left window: 7.81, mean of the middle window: 8.22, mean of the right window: 9.21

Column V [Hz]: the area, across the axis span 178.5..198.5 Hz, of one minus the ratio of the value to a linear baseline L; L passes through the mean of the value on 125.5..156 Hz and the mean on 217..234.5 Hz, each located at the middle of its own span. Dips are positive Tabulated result 4.2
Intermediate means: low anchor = 8.48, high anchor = 8.57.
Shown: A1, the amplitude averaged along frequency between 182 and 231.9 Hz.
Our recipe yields 8.07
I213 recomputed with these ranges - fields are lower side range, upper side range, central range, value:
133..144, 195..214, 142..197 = 4.7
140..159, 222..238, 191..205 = 0.7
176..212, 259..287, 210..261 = -3.3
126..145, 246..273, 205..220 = 0.1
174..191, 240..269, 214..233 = -1.0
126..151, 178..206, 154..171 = -1.4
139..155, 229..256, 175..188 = 2.7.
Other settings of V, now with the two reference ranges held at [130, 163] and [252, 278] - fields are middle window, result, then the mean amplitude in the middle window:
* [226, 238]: 0.9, 8.29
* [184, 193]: 2.4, 6.43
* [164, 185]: 1.7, 7.92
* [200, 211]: -0.2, 9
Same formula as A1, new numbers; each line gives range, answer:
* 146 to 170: 8.5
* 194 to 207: 8.28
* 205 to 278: 8.92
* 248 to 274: 9.24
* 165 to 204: 7.62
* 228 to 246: 8.47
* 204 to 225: 8.89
